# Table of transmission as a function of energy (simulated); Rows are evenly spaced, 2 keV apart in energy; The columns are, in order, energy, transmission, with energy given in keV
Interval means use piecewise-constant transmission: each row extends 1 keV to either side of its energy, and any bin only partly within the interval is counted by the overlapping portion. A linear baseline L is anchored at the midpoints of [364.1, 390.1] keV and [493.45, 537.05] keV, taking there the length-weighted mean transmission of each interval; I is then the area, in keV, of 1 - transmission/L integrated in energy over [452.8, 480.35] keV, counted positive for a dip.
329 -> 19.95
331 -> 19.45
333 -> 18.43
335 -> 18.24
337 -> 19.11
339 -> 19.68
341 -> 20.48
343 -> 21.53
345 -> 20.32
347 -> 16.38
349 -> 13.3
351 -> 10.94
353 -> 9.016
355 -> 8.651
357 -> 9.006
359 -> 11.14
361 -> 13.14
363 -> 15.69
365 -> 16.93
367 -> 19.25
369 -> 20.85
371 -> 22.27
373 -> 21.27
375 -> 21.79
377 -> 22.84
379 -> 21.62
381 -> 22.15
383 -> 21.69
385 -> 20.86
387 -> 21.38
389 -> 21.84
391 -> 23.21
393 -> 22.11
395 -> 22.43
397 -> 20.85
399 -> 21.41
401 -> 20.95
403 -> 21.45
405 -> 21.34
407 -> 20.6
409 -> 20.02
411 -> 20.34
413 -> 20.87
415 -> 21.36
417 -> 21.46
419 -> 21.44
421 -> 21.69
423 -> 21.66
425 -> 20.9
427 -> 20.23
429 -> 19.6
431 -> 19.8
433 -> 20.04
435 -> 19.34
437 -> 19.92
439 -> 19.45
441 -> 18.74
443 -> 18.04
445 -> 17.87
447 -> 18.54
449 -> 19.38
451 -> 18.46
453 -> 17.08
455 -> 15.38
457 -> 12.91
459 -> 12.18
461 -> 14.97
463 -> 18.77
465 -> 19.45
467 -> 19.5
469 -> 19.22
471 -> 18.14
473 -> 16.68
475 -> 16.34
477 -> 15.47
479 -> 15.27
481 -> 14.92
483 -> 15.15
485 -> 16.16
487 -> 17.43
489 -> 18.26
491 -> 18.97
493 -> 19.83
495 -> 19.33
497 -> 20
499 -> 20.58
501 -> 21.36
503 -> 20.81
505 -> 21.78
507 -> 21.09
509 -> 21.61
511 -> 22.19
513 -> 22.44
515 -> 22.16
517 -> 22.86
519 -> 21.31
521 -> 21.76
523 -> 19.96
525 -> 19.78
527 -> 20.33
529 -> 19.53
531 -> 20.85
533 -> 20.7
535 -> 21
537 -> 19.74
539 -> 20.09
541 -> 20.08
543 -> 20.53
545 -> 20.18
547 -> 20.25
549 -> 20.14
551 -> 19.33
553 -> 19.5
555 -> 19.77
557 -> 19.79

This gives 6.0 keV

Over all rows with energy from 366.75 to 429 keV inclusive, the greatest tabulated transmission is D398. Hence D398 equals 23.21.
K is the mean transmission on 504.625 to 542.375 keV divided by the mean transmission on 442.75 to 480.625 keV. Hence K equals 1.24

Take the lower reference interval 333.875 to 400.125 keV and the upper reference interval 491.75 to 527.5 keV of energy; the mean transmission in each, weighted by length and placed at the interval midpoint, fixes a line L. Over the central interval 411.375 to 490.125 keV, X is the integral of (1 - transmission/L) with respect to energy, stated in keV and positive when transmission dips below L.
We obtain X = 6.68 keV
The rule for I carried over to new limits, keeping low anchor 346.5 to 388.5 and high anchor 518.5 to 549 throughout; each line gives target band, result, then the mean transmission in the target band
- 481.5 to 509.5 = 0.47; 19.3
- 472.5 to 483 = 2.00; 15.6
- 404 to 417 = -2.00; 20.8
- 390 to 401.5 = -2.66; 21.9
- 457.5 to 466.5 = 1.28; 16.3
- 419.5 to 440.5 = -2.12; 20.3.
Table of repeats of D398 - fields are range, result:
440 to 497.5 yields 20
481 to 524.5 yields 22.86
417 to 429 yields 21.69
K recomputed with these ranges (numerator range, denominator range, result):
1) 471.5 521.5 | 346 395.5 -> 1.08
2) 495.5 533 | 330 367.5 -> 1.34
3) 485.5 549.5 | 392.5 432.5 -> 0.98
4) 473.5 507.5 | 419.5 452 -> 0.93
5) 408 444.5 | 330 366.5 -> 1.29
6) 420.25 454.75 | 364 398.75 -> 0.91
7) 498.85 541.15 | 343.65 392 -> 1.18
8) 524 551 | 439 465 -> 1.18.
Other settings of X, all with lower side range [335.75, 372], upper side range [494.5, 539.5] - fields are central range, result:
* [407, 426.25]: -3.38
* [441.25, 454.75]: 0.54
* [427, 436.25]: -0.71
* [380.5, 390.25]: -2.67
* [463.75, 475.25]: 0.68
